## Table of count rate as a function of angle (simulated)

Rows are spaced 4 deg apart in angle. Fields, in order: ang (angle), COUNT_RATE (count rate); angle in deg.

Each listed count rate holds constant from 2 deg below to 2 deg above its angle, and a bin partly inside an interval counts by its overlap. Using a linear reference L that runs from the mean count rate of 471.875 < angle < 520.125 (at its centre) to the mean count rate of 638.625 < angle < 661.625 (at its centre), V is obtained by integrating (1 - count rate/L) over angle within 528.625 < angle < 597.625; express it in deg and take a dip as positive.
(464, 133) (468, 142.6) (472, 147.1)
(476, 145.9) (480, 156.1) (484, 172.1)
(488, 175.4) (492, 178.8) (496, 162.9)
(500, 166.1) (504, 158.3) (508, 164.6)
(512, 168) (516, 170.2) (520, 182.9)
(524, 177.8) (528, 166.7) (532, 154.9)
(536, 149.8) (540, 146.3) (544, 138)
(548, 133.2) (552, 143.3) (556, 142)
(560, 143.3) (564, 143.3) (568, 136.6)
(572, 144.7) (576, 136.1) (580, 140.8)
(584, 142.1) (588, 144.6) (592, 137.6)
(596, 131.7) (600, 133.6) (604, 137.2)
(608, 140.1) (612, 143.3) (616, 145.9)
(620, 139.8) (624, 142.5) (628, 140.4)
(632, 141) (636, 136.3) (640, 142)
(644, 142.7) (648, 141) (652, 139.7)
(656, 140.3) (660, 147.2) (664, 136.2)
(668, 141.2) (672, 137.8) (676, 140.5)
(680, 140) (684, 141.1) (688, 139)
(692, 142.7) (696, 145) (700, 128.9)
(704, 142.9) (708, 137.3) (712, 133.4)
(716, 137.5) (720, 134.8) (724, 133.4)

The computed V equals 5.8 deg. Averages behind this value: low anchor 165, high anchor 142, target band 142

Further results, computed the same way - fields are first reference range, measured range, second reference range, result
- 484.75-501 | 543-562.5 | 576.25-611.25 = 1.5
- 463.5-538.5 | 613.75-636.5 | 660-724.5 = 0.9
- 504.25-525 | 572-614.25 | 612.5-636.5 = 3.1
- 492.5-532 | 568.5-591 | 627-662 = 1.9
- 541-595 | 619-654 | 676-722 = -0.3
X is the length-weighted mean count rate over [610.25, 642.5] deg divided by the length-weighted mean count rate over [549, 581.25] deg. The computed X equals 1.0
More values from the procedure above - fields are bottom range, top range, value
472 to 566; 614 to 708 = 0.89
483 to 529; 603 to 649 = 0.83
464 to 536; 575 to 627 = 0.86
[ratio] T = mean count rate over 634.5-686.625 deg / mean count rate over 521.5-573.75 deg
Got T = 0.9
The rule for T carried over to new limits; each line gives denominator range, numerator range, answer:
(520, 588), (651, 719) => 0.95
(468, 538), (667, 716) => 0.85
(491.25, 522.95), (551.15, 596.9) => 0.83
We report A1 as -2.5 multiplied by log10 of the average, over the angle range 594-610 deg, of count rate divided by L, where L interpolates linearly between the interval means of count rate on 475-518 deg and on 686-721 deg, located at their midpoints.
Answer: 0.12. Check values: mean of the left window 166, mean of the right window 138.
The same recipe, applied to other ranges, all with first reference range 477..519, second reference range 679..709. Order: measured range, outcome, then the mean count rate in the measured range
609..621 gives 0.06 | 143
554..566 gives 0.11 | 143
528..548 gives 0.10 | 148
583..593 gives 0.09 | 142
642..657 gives 0.04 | 141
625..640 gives 0.06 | 140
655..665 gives 0.02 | 142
